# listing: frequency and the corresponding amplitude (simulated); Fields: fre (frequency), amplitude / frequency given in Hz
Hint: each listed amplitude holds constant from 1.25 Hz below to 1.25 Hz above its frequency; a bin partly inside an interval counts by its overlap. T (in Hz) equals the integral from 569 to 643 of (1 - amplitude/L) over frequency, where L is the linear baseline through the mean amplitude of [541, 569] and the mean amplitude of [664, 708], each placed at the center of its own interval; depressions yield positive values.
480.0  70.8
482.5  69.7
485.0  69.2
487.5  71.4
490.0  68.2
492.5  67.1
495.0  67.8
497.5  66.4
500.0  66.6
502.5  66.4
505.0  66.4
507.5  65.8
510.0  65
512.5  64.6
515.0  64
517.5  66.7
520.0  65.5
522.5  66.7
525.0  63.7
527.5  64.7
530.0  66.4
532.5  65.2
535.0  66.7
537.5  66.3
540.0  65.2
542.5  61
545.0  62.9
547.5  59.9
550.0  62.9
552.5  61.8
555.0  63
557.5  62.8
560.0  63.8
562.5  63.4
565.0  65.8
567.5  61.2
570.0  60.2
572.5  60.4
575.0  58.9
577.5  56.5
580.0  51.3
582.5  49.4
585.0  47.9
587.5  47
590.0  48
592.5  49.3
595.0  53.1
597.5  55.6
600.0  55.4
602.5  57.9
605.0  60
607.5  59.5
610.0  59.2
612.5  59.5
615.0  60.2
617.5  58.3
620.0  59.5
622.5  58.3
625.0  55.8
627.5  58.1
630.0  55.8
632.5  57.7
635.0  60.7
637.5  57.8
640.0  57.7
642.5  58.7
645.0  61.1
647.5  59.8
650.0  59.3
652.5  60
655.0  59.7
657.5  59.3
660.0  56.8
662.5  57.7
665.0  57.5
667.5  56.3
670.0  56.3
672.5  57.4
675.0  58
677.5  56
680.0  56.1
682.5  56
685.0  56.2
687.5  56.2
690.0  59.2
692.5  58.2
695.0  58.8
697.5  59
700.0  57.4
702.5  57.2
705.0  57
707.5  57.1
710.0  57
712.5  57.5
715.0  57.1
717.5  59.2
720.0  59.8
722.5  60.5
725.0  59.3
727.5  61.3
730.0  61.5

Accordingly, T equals 5.2 Hz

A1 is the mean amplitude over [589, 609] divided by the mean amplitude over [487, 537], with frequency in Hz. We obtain 0.8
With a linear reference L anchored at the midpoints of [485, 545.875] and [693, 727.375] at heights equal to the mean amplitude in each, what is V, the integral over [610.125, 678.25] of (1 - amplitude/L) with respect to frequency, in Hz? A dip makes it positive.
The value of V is 2.9 Hz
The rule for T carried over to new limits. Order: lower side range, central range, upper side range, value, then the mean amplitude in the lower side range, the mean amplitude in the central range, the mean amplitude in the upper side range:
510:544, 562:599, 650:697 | 4.37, 65.1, 55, 57.6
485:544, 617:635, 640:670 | 0.69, 66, 57.8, 58.6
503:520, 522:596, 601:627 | 3.15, 65.5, 59.8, 58.8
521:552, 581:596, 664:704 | 3.08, 64.2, 49.1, 57.2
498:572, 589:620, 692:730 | 2.73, 64.3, 56.5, 58.5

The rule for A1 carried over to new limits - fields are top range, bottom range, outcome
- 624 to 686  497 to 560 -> 0.90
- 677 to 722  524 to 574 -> 0.91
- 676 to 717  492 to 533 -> 0.87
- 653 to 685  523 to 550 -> 0.89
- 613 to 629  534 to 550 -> 0.92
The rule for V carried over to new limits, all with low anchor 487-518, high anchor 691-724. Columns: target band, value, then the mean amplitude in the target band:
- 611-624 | 0.6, 59.1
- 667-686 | 0.9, 56.6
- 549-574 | 0.6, 62.5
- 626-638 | 0.6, 58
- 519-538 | 0.0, 65.6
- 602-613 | 0.5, 59.3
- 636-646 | 0.3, 58.8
